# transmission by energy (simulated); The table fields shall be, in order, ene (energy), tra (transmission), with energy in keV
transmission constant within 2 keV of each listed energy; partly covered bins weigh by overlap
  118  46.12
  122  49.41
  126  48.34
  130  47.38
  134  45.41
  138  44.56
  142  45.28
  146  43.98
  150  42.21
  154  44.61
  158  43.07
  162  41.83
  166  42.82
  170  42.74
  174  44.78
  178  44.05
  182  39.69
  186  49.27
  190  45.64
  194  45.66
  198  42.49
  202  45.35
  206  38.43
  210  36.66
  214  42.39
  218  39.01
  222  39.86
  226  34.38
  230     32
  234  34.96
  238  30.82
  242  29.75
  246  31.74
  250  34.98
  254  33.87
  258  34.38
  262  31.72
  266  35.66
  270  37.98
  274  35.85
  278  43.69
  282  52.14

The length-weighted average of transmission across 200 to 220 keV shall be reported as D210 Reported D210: 40.4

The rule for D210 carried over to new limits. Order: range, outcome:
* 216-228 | 37.8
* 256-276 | 35.1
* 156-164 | 42.5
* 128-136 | 46.4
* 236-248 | 30.8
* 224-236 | 33.8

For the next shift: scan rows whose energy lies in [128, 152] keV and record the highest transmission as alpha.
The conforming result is 47.38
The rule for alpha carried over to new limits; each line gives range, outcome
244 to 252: 34.98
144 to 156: 44.61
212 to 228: 42.39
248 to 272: 37.98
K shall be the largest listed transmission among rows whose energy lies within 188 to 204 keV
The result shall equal 45.66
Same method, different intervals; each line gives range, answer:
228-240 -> 34.96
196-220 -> 45.35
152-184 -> 44.78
